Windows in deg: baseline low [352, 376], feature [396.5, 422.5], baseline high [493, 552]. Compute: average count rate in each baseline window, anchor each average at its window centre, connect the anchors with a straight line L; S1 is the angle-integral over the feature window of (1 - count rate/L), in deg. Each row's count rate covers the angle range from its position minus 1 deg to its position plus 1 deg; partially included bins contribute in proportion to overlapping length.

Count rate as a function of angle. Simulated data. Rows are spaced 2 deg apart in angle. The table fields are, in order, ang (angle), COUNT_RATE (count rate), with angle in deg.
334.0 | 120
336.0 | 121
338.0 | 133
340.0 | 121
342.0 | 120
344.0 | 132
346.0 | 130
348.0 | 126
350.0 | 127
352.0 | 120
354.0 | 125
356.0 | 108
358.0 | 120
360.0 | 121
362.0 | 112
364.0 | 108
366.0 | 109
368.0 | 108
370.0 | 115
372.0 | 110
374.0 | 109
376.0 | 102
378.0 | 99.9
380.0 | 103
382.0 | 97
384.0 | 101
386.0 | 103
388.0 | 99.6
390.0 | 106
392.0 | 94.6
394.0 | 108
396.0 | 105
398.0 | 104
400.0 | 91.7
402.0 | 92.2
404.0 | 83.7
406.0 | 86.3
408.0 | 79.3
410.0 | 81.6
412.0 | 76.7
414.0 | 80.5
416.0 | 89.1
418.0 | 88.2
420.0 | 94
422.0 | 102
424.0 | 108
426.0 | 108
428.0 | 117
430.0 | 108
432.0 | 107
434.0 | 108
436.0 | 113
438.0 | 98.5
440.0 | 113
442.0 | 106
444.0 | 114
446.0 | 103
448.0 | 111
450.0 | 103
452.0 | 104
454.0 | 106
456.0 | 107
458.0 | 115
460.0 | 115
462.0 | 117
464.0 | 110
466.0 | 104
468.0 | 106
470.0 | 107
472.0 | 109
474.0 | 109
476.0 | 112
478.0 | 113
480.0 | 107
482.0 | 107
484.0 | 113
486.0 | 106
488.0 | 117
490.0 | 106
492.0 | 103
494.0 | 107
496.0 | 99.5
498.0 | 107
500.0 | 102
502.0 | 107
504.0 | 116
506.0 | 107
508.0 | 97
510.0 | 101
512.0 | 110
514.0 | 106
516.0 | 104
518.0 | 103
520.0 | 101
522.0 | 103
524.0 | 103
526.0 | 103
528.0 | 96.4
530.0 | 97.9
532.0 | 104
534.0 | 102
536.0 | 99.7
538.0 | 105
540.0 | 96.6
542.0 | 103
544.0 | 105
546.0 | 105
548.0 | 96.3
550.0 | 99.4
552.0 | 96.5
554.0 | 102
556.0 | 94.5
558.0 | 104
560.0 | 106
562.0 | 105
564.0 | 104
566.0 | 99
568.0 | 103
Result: 5.1 deg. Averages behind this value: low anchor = 113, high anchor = 103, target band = 88.5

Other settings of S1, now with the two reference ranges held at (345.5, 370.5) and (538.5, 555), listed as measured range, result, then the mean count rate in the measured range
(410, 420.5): 2.56 deg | 84.9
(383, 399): 1.65 deg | 103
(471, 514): -0.78 deg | 107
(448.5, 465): -0.16 deg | 110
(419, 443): 0.87 deg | 107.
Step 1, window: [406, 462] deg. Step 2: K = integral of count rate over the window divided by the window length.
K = 102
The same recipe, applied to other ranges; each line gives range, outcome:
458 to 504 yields 109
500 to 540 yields 103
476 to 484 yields 110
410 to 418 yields 82.8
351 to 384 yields 110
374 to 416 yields 95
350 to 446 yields 103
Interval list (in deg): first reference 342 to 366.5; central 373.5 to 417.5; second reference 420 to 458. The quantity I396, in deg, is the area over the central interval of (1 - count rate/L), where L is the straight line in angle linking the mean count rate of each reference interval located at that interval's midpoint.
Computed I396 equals 7.4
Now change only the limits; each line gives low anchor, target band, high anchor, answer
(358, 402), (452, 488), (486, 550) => -1.9 deg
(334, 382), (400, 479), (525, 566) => 5.0 deg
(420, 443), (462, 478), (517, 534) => -0.6 deg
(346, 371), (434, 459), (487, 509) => 0.6 deg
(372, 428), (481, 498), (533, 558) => -1.4 deg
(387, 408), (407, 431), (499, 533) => 0.8 deg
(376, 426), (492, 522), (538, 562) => -1.6 deg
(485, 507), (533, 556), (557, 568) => 0.8 deg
